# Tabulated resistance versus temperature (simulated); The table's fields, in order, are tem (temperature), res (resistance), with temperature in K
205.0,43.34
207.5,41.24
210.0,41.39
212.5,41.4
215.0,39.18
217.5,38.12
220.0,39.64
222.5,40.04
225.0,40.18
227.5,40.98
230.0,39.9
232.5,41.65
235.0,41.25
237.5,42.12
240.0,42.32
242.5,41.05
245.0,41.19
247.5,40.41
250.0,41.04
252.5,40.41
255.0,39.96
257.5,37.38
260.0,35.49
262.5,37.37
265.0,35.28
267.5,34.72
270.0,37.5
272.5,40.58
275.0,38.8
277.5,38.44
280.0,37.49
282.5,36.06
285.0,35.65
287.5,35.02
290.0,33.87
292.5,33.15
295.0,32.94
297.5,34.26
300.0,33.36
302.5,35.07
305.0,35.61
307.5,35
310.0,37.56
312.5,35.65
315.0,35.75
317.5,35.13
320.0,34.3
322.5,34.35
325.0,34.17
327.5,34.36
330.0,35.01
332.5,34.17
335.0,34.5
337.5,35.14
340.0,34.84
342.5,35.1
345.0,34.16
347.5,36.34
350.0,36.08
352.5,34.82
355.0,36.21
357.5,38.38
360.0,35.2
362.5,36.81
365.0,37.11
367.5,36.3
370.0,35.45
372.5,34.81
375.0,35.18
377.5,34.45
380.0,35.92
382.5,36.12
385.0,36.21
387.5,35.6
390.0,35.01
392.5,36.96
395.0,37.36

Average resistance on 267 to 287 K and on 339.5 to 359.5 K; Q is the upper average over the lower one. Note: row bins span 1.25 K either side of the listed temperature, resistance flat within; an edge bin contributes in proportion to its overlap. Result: 0.96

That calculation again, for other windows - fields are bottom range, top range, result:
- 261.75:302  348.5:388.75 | 1.00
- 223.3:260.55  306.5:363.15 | 0.87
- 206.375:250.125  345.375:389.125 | 0.88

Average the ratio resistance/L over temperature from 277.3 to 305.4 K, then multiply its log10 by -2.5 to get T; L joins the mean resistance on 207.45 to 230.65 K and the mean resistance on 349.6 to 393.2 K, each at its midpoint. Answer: 0.10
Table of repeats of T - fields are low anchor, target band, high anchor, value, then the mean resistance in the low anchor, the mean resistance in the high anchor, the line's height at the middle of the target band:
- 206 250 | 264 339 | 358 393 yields 0.08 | 40.7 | 35.8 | 38.3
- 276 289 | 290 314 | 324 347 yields 0.03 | 36.5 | 34.7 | 35.8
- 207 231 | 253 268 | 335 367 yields 0.05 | 40.2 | 35.8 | 38.8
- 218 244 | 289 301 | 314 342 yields 0.10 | 40.8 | 34.7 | 36.8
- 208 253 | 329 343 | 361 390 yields 0.07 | 40.7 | 35.8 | 37.1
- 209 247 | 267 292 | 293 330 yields 0.01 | 40.7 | 34.8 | 37.1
